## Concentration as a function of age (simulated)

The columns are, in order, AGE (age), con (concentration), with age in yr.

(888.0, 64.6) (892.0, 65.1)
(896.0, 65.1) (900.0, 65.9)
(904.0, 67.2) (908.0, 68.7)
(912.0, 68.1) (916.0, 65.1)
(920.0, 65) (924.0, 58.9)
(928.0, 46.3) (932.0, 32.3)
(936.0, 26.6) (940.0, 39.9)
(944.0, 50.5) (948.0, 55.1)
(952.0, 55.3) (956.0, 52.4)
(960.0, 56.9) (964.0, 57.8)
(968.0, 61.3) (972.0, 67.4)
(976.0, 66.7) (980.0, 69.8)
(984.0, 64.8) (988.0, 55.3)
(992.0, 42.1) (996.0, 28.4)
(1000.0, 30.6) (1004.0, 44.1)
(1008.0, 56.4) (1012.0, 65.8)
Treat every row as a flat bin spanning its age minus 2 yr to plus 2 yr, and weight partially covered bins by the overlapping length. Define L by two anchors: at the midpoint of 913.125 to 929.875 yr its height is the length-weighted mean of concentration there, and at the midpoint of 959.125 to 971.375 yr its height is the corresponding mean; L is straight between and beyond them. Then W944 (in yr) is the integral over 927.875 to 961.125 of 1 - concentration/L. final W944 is 7.7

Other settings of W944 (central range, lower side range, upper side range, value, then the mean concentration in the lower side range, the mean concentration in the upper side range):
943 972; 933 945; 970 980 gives -2.30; 37.5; 67.6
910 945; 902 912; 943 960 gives 6.62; 68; 53.9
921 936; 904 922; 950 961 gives 4.34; 66.8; 54.7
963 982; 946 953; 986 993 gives -4.76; 55.2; 49.6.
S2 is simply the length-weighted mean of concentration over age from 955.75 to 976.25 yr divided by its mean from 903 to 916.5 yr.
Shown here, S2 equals 0.9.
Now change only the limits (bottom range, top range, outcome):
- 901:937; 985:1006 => 0.73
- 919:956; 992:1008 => 0.80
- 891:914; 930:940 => 0.47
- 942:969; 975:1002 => 0.91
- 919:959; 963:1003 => 1.13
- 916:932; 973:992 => 1.13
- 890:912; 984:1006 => 0.64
